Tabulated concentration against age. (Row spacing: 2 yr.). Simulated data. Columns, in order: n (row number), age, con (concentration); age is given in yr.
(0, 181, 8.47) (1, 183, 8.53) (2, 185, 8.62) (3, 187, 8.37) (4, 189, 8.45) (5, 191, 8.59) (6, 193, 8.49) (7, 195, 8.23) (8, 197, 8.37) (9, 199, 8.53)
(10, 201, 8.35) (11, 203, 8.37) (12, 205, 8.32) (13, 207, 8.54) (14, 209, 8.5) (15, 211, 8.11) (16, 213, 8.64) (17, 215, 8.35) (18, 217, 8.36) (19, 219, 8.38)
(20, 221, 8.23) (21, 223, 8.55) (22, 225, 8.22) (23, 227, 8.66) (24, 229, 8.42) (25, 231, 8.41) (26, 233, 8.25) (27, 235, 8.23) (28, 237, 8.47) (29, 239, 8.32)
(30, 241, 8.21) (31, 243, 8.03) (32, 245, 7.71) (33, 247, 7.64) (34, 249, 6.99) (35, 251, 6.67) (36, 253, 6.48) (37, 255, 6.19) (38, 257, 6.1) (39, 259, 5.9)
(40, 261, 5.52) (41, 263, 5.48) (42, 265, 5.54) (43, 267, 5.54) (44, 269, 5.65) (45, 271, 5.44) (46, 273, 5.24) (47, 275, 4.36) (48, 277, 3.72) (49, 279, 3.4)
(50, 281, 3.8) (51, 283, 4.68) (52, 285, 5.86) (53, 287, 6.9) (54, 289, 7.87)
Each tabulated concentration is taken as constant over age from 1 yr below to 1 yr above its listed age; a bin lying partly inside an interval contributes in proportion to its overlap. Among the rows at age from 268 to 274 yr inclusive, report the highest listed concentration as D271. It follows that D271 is 5.65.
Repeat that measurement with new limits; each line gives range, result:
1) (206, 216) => 8.64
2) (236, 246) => 8.47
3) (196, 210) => 8.54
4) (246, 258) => 7.64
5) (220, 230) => 8.66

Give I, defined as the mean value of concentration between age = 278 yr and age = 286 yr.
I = 4.43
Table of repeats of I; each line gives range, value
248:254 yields 6.71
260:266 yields 5.51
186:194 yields 8.47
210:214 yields 8.38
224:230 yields 8.43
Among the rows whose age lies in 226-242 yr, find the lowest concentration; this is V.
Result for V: 8.21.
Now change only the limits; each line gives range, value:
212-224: 8.23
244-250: 6.99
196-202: 8.35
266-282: 3.4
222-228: 8.22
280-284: 3.8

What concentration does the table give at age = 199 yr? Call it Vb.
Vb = 8.53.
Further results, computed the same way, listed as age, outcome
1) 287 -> 6.9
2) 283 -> 4.68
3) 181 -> 8.47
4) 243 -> 8.03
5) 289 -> 7.87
